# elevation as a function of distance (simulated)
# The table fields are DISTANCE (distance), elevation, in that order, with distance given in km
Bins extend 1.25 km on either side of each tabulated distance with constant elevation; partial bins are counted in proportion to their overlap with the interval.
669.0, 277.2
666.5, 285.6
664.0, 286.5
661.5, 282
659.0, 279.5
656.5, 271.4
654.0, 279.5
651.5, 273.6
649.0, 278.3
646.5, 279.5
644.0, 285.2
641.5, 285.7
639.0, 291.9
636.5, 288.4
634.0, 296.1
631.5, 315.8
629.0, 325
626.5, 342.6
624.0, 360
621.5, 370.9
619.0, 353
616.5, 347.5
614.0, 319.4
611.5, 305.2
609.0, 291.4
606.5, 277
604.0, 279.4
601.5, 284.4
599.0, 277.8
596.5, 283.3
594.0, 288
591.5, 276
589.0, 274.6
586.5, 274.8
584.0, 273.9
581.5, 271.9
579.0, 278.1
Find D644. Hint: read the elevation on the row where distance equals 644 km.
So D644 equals 285.2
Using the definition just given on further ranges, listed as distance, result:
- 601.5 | 284.4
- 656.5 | 271.4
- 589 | 274.6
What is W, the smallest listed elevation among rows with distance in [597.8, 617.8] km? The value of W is 277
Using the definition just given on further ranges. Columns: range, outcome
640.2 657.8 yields 271.4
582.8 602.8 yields 273.9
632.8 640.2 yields 288.4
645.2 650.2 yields 278.3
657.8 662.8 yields 279.5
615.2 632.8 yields 315.8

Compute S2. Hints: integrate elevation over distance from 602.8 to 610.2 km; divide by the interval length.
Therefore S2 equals 283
